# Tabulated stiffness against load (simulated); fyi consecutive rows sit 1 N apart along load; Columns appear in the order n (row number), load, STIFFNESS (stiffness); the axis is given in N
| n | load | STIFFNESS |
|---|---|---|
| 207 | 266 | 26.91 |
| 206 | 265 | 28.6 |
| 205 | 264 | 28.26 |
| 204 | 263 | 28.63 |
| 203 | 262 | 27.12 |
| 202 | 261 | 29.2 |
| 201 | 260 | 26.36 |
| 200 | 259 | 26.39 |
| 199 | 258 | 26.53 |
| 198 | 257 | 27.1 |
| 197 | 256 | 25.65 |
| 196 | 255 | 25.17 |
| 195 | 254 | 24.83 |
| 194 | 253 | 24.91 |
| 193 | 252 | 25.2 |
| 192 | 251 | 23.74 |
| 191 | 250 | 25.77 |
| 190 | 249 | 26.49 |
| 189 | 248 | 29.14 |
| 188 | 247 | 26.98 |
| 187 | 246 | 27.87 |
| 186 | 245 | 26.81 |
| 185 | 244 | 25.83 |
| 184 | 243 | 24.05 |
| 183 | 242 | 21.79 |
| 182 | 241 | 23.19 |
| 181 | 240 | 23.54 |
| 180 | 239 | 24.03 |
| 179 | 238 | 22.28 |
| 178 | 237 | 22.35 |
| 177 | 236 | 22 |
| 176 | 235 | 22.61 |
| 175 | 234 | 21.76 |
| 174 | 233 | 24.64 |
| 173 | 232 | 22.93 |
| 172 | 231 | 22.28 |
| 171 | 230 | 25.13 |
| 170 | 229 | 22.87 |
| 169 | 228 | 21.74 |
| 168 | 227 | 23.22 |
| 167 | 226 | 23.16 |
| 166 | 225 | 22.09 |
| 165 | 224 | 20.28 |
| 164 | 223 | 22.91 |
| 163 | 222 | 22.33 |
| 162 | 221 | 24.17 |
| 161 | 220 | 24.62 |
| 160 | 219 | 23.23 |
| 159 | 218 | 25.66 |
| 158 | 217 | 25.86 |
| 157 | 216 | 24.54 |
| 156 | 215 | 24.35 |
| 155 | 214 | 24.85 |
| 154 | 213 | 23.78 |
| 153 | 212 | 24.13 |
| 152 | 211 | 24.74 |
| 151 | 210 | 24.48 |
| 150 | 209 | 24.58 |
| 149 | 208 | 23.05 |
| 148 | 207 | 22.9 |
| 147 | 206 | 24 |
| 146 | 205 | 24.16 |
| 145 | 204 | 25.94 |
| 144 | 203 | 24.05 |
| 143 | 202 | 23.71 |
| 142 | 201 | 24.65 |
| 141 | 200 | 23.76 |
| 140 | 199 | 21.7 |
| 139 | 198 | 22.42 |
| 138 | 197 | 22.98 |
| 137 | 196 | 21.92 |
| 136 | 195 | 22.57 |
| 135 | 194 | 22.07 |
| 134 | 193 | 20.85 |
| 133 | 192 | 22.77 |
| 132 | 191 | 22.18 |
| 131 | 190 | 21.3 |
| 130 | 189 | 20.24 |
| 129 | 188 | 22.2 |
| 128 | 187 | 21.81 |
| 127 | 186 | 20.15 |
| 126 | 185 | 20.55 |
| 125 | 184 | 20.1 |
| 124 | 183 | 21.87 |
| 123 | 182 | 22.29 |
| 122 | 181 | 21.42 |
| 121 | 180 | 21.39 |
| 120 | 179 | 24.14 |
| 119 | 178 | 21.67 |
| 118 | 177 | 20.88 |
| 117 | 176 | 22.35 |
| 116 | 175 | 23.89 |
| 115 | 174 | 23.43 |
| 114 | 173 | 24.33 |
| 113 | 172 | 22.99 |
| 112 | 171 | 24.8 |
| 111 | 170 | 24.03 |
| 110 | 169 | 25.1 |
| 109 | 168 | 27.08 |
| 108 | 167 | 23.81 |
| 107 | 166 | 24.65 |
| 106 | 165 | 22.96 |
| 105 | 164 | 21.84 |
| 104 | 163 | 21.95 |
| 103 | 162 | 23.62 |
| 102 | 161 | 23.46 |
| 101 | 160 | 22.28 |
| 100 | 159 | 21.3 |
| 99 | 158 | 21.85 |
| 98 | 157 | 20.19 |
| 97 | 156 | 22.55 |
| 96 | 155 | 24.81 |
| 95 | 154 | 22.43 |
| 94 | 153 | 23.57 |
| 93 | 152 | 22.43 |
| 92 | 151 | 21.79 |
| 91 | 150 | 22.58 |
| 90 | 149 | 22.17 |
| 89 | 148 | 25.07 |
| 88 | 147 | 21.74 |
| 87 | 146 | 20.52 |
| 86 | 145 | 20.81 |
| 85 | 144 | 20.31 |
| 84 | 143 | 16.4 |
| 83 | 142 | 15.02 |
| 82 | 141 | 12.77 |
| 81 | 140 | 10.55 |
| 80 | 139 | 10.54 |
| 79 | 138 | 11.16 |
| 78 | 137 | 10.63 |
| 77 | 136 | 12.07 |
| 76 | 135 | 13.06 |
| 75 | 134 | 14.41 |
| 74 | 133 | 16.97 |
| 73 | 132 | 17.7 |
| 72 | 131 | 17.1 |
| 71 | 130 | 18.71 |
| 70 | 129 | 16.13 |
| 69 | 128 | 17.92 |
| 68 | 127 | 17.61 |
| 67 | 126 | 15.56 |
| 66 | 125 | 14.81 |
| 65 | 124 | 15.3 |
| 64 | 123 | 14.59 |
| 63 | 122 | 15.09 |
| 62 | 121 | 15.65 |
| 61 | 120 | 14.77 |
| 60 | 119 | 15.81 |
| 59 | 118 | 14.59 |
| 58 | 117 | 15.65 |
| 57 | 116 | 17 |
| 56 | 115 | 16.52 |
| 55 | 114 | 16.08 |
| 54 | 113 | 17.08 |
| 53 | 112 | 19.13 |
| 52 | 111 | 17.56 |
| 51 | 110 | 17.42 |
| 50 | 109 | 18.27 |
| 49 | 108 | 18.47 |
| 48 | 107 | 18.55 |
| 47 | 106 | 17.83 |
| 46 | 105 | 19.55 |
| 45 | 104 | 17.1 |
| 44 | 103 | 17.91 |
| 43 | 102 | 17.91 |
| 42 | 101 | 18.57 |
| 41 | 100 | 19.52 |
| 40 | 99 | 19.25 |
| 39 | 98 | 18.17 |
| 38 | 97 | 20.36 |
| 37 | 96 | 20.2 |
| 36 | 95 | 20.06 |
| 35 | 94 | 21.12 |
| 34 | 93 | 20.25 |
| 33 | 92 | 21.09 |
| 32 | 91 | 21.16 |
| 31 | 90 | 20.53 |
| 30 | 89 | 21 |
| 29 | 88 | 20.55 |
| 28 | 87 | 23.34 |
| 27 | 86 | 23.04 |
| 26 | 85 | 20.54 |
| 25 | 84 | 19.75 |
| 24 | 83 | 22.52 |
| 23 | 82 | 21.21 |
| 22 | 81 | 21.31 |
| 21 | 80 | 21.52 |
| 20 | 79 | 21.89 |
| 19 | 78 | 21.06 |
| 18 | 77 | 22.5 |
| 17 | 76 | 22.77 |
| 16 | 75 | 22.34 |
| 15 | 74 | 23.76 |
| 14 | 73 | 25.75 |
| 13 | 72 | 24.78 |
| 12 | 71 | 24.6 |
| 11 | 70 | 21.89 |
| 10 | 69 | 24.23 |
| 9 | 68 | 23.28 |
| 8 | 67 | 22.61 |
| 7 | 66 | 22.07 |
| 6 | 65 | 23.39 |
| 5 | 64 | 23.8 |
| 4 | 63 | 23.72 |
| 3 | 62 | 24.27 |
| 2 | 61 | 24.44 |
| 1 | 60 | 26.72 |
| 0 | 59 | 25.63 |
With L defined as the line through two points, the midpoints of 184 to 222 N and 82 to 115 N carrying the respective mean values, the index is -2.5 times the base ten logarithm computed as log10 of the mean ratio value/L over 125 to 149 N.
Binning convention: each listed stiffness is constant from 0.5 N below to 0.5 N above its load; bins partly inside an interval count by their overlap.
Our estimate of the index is 0.27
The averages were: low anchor 19.5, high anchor 23.2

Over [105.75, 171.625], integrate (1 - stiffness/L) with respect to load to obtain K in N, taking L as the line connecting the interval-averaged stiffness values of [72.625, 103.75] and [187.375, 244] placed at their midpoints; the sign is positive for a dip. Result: 9.58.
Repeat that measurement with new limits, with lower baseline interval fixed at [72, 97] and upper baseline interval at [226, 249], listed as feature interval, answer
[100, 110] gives 1.7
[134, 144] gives 4.2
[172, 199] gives 1.4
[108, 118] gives 2.3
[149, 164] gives 0.2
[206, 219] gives -0.4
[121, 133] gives 3.2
